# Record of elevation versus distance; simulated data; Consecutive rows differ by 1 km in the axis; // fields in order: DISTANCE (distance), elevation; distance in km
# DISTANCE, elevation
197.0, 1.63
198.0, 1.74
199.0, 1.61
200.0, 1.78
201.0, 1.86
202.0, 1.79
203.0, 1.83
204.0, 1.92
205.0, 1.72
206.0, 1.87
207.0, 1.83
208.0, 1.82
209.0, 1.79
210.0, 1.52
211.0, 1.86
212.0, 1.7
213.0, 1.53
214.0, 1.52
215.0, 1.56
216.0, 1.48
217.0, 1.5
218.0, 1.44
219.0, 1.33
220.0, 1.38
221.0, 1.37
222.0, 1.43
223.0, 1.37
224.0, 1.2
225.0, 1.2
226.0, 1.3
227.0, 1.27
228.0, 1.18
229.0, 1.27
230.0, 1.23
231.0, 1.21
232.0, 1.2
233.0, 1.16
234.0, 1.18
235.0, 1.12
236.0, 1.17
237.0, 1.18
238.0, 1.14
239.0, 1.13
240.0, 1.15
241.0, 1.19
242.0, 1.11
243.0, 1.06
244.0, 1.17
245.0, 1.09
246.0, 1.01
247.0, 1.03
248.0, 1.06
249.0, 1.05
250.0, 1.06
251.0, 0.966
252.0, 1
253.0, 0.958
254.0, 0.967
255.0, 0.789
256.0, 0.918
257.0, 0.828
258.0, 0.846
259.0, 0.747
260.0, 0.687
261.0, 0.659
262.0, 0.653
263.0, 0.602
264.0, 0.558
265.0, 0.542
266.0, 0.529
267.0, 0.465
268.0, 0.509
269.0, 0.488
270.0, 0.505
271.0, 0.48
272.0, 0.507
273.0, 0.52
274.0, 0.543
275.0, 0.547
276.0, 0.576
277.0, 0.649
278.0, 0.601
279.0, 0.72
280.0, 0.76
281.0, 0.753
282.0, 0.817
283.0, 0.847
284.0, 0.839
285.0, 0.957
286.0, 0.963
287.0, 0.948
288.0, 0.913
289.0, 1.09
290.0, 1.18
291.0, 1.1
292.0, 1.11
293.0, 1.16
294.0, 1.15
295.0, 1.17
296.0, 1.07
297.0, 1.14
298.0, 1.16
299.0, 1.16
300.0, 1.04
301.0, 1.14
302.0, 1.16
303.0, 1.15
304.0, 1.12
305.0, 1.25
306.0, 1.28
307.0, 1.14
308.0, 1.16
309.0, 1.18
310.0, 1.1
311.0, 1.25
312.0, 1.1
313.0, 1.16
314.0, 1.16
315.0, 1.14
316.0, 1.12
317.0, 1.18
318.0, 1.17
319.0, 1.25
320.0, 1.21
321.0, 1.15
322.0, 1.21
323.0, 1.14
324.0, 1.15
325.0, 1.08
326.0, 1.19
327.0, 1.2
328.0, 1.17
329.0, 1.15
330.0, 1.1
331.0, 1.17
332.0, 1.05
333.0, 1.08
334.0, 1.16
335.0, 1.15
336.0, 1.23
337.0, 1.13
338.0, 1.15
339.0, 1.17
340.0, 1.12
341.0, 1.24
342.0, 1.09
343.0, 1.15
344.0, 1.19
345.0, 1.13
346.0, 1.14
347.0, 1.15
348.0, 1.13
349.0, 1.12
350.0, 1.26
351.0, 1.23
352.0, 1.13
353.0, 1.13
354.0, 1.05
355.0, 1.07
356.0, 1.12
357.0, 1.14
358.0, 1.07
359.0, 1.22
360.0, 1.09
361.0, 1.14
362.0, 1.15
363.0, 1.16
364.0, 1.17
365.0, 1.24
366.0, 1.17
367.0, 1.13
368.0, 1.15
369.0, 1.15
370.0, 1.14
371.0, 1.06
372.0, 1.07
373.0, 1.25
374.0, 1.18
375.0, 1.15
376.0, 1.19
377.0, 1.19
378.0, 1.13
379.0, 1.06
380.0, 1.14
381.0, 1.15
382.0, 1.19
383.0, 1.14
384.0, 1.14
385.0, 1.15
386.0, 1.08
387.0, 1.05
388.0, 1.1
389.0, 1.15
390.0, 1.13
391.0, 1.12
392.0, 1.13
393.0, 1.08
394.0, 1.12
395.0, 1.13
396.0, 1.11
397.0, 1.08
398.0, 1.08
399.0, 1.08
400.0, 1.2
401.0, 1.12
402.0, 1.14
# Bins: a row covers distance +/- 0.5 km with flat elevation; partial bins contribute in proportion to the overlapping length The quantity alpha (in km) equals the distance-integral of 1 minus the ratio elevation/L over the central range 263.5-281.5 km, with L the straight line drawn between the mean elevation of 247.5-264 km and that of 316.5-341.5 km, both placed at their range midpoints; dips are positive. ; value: 6.9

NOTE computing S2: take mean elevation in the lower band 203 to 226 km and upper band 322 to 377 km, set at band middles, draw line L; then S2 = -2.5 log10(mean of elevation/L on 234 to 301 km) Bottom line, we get 0.49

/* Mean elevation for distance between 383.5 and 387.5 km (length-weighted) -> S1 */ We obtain 1.1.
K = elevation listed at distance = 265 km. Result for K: 0.542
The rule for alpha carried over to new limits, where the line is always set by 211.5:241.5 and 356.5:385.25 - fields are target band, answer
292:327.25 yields 1.6 km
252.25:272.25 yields 9.4 km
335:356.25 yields 0.5 km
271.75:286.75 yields 6.4 km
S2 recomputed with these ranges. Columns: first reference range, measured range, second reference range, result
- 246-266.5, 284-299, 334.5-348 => -0.12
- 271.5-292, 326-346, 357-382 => -0.14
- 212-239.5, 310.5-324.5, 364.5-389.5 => 0.03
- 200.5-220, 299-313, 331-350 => 0.11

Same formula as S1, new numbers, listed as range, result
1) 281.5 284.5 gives 0.834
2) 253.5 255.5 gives 0.878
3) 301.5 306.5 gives 1.19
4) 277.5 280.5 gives 0.694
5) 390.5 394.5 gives 1.11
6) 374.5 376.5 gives 1.17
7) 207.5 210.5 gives 1.71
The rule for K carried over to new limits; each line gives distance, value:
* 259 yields 0.747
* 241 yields 1.19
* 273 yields 0.52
